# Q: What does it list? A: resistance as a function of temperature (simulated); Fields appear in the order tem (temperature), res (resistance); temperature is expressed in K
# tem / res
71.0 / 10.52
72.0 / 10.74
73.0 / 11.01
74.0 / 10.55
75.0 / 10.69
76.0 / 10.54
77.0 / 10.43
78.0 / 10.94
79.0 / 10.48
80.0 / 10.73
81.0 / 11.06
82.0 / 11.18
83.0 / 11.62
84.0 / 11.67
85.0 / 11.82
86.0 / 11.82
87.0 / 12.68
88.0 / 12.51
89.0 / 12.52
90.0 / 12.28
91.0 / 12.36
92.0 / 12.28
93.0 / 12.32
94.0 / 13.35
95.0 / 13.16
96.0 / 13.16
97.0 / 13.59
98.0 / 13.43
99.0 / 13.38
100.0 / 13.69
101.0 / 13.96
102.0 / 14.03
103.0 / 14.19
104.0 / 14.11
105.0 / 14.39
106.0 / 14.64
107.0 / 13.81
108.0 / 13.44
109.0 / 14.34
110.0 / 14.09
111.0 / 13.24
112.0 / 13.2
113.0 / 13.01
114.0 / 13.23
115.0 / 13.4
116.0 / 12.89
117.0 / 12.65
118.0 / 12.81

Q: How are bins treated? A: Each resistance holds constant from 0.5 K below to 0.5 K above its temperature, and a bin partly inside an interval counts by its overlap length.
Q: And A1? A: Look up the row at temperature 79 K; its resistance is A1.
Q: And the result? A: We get 10.48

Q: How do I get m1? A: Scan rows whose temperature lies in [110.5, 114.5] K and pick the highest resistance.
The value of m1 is 13.24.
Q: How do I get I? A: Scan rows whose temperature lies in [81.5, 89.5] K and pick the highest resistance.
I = 12.68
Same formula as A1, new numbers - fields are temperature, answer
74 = 10.55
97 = 13.59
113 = 13.01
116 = 12.89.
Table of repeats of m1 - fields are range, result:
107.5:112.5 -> 14.34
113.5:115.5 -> 13.4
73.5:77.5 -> 10.69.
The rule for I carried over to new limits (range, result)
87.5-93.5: 12.52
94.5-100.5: 13.69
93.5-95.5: 13.35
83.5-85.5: 11.82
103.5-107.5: 14.64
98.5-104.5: 14.19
